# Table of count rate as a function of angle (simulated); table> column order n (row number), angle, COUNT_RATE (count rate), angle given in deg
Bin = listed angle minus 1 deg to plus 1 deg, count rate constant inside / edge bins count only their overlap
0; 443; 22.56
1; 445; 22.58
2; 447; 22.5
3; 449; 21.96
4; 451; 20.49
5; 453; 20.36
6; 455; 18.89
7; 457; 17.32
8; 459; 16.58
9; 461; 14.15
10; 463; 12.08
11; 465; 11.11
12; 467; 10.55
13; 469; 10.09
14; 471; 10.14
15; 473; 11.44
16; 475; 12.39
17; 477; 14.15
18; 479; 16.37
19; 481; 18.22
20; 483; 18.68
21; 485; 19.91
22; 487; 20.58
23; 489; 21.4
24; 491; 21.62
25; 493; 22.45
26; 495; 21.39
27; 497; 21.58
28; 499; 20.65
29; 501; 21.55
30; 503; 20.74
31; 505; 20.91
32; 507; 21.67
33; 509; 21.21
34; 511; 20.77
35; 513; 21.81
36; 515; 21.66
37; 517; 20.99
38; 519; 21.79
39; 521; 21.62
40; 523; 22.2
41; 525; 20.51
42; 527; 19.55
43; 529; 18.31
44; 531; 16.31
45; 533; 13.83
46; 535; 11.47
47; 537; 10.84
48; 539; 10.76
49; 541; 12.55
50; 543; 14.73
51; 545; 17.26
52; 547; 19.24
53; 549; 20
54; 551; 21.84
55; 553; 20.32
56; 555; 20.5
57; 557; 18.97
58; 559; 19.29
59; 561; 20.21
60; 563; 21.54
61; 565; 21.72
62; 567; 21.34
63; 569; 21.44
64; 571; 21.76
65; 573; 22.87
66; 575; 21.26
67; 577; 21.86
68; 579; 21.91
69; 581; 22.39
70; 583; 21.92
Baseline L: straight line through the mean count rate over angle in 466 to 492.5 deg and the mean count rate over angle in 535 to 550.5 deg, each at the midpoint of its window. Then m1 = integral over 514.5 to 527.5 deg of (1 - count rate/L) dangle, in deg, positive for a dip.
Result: -5.0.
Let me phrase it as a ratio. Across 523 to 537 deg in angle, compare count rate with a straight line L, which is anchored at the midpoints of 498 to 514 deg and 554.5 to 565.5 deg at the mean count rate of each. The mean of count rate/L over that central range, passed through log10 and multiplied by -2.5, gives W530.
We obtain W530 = 0.24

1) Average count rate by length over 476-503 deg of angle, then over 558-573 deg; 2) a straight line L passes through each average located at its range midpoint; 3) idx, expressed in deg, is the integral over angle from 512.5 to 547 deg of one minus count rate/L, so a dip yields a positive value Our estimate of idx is 5.3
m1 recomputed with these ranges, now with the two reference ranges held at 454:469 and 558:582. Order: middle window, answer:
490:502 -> -3.7 deg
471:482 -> 0.8 deg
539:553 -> 1.8 deg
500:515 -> -3.5 deg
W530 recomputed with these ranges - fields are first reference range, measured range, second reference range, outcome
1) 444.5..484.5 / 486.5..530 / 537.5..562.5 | -0.24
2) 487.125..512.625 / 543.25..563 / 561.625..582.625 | 0.11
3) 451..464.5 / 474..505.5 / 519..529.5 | -0.05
